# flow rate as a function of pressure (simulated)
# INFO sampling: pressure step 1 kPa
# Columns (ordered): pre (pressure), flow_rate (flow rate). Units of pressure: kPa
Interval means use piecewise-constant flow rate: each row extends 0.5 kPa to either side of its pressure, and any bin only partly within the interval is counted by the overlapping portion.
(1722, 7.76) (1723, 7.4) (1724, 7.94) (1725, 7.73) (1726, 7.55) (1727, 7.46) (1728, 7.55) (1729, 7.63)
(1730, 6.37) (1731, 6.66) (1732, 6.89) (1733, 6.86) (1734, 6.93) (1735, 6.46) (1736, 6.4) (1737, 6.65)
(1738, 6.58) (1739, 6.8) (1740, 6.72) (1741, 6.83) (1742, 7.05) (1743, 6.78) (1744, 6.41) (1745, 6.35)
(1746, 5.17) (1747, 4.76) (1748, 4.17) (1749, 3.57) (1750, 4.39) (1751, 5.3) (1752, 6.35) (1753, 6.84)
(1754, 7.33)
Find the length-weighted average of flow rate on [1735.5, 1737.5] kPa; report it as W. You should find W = 6.53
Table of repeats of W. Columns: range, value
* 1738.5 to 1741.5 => 6.78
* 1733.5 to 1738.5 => 6.6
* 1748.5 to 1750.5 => 3.98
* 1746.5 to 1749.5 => 4.17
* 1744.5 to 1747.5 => 5.43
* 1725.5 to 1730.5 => 7.31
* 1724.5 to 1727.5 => 7.58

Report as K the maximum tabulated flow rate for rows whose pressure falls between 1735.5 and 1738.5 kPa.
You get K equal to 6.65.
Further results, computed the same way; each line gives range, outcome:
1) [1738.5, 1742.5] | 7.05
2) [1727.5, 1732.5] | 7.63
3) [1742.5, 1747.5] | 6.78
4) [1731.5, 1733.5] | 6.89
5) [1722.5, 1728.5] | 7.94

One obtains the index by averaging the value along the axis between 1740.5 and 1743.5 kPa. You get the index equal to 6.89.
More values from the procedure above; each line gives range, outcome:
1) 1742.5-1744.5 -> 6.6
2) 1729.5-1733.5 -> 6.7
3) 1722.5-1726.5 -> 7.66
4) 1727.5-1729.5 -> 7.59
